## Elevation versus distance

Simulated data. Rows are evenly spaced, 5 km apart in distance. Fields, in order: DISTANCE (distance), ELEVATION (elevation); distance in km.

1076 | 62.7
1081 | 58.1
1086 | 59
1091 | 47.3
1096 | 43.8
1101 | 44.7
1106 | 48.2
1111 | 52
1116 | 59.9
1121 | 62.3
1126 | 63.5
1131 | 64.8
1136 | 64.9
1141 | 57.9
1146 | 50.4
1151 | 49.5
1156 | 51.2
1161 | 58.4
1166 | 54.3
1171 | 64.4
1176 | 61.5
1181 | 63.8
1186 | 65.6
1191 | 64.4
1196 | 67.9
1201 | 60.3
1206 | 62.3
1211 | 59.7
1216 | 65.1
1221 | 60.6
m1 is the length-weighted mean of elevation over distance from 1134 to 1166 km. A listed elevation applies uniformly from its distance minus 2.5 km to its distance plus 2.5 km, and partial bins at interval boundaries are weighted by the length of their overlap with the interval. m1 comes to 55.1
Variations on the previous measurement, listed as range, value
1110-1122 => 58.3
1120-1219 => 60.6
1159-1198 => 62.5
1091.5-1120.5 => 50.4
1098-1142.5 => 57.4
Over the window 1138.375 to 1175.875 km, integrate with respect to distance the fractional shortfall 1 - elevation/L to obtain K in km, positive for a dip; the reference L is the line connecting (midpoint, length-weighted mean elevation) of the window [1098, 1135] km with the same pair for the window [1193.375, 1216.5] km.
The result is 2.5 km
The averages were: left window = 56.7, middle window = 55.6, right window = 62.9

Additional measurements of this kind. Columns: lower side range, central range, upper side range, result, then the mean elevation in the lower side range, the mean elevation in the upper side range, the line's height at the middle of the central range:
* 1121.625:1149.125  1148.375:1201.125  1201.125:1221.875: 0.9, 60.2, 61.8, 61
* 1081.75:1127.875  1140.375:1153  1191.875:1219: 1.2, 53.5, 63.1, 57.5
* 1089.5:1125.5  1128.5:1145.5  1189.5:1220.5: -1.8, 52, 63.1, 55.3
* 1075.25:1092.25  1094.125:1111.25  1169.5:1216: 3.4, 56.9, 63.4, 58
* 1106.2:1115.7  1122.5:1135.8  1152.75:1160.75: -2.8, 52.9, 53.1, 53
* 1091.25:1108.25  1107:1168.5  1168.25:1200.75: -4.1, 45.8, 64.2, 54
